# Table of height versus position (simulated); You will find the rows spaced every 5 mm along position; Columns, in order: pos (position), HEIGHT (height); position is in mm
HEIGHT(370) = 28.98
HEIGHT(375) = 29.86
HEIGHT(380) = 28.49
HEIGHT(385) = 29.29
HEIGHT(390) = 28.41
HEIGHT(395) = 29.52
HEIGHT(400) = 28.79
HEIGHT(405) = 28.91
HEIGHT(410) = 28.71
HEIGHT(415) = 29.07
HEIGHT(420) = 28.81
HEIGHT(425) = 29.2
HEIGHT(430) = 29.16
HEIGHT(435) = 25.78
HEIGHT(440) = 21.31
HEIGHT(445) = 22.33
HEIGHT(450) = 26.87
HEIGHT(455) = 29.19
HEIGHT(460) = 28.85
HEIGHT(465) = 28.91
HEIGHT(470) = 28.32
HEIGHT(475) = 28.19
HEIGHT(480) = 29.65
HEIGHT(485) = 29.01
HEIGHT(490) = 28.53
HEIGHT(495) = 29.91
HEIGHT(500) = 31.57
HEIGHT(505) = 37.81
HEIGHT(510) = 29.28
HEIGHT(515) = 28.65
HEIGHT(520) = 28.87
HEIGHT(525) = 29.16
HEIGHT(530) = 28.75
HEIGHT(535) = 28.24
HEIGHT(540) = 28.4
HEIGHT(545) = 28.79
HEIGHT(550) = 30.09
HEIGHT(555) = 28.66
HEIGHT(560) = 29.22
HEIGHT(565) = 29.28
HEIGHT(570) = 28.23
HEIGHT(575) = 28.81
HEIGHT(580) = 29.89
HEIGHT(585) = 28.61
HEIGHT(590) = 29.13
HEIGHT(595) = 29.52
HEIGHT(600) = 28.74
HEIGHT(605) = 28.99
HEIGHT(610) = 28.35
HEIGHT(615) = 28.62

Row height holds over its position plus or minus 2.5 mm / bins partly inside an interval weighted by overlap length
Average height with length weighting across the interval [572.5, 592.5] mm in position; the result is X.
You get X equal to 29.1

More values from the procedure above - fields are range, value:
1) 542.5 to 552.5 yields 29.4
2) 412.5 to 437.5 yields 28.4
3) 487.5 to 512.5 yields 31.4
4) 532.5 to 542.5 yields 28.3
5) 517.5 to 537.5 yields 28.8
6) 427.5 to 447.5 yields 24.6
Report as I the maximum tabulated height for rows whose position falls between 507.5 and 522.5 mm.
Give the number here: 29.28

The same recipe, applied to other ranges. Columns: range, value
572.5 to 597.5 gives 29.89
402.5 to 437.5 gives 29.2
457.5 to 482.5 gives 29.65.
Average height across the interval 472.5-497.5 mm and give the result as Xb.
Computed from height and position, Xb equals 29.1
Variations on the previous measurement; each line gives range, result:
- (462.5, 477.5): 28.5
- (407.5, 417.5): 28.9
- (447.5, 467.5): 28.5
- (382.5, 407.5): 29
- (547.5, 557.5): 29.4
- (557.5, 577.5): 28.9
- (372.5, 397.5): 29.1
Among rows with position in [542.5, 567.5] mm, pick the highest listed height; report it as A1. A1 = 30.09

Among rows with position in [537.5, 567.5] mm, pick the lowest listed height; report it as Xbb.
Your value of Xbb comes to 28.4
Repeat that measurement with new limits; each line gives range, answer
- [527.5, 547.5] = 28.24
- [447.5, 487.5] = 26.87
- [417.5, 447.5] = 21.31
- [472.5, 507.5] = 28.19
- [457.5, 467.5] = 28.85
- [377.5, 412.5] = 28.41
